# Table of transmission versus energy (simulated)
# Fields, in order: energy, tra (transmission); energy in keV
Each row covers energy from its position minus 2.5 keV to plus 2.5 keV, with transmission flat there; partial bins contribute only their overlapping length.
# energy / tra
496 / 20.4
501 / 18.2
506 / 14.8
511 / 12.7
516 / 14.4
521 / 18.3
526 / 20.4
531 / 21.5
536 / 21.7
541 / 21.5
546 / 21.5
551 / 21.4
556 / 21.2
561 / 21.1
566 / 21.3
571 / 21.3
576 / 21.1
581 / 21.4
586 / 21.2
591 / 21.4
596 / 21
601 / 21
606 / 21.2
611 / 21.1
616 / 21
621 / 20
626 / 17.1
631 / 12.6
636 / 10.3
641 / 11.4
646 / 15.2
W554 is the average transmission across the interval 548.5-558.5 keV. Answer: 21.3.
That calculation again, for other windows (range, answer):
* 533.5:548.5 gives 21.6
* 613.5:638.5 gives 16.2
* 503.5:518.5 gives 14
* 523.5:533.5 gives 20.9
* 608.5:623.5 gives 20.7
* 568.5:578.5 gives 21.2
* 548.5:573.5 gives 21.3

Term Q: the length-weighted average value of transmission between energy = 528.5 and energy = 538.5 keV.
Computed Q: 21.6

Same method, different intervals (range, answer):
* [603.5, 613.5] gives 21.1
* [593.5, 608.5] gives 21.1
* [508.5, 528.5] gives 16.4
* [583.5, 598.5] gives 21.2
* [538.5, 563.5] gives 21.3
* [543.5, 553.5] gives 21.4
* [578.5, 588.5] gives 21.3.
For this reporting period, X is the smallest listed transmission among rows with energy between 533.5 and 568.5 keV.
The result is 21.1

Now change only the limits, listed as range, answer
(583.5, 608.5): 21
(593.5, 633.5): 12.6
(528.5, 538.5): 21.5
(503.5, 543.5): 12.7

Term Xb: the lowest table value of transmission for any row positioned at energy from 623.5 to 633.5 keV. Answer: 12.6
